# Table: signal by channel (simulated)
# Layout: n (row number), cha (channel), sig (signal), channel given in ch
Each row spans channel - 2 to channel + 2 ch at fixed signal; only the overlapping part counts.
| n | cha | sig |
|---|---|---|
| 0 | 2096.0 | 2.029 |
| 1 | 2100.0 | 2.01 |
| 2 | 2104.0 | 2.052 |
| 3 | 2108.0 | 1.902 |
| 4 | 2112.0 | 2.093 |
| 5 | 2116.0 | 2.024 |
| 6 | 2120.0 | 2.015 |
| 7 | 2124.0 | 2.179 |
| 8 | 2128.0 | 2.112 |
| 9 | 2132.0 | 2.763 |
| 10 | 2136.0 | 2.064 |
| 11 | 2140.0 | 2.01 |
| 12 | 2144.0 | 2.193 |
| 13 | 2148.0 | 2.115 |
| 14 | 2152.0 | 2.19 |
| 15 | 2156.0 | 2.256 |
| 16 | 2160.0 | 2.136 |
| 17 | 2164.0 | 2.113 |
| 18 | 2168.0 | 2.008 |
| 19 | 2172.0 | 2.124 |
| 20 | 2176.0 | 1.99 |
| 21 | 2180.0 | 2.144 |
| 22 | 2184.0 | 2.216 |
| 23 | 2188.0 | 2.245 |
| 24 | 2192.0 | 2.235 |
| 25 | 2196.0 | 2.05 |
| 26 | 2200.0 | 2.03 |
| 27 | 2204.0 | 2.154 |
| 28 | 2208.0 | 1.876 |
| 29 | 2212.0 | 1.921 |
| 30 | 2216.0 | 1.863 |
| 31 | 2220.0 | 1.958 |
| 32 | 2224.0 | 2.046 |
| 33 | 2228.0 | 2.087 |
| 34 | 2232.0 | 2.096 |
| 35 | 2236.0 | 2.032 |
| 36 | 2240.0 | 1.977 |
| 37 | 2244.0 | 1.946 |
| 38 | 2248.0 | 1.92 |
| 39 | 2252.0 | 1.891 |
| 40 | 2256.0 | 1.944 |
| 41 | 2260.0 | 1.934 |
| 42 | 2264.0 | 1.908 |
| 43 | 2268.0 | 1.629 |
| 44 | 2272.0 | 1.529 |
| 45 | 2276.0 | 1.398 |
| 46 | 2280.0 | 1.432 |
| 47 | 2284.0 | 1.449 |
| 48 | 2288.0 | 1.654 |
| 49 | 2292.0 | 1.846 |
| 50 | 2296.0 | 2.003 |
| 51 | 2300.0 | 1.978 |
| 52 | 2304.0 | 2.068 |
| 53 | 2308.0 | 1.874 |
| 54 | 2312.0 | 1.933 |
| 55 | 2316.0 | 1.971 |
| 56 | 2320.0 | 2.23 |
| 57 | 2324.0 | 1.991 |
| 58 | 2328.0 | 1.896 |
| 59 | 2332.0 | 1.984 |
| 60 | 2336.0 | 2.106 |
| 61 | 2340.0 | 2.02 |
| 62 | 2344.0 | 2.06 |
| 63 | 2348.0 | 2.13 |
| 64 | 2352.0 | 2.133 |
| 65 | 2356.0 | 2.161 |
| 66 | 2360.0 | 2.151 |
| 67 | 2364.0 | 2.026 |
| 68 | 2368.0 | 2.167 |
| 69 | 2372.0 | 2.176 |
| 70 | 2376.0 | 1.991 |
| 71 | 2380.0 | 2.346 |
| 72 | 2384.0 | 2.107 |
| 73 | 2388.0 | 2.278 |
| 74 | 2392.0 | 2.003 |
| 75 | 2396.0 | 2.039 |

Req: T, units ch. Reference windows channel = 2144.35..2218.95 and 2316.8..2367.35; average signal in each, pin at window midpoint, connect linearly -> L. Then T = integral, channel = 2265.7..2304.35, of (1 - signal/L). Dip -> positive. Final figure 7.4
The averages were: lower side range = 2.09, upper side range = 2.07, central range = 1.68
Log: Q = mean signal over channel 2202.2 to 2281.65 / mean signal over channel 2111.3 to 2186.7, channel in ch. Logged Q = 0.88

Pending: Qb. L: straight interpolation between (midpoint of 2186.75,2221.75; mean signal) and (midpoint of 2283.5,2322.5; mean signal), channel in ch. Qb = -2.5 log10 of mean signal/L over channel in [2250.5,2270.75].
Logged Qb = 0.07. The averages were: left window 2.03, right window 1.92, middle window 1.85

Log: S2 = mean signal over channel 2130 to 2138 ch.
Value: 2.41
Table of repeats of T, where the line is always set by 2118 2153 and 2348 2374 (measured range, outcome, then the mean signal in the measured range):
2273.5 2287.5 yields 4.5 ch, 1.45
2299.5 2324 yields 1.6 ch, 2.01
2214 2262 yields 4.1 ch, 1.97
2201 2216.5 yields 1.4 ch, 1.97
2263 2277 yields 3.5 ch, 1.61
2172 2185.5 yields 0.4 ch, 2.11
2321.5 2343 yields 1.3 ch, 2.01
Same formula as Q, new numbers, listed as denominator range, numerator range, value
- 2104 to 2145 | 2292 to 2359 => 0.95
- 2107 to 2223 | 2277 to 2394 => 0.95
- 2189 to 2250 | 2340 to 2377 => 1.05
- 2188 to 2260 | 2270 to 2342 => 0.92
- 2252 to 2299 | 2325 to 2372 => 1.21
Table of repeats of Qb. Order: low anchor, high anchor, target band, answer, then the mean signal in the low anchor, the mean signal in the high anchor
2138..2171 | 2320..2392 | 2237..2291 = 0.21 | 2.13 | 2.1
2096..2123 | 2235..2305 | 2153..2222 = -0.09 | 2.02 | 1.8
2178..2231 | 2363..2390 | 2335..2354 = 0.03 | 2.06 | 2.16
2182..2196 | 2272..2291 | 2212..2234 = -0.03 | 2.21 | 1.51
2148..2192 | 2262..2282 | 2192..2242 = -0.08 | 2.15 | 1.58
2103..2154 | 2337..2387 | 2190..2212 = 0.04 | 2.13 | 2.13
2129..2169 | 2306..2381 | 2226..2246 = 0.06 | 2.19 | 2.07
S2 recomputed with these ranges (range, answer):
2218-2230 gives 2.03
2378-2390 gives 2.24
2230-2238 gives 2.06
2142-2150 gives 2.15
